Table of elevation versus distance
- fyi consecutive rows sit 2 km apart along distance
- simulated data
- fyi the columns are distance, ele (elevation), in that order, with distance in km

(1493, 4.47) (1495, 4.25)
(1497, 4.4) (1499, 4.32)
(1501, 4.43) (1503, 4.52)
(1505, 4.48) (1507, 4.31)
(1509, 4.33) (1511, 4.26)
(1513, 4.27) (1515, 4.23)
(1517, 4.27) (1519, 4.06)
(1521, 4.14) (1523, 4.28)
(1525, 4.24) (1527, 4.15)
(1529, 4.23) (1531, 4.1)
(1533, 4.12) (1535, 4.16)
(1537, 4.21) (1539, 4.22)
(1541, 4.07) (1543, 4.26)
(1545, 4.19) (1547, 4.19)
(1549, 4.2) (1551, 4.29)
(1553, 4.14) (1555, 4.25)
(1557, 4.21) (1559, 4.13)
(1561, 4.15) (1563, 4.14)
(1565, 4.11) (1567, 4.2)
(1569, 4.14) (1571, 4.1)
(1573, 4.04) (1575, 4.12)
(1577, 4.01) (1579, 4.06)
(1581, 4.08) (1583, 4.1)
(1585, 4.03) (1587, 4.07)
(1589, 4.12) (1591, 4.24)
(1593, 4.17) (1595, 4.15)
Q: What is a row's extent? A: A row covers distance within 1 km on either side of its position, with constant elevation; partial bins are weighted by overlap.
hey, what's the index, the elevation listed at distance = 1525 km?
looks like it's 4.24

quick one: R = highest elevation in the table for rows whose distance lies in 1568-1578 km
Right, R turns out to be 4.14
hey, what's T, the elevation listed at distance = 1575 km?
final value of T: 4.12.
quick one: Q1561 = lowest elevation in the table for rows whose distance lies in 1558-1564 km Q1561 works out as 4.13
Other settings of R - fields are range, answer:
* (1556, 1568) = 4.21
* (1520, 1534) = 4.28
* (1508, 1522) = 4.33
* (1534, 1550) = 4.26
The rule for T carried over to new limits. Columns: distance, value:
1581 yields 4.08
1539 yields 4.22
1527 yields 4.15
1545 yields 4.19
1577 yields 4.01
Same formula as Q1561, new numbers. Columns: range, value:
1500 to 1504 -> 4.43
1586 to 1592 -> 4.07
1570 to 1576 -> 4.04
